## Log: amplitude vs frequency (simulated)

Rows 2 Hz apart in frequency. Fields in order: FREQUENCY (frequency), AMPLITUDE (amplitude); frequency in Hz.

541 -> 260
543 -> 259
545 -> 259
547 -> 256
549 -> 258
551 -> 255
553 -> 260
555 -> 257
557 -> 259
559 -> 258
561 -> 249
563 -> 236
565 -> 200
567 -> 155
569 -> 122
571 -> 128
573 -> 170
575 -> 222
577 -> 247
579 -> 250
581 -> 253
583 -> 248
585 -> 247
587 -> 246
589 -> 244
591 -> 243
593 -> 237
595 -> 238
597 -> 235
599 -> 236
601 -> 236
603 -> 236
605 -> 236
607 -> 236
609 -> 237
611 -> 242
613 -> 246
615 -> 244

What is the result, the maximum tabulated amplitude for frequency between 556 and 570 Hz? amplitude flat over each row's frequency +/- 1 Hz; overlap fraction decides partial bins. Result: 259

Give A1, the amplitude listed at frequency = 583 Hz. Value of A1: 248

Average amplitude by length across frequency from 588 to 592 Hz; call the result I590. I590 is 244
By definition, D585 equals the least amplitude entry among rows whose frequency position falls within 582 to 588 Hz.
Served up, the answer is 246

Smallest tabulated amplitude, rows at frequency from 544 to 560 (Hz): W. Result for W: 255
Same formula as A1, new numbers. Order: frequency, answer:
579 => 250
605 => 236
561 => 249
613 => 246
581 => 253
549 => 258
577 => 247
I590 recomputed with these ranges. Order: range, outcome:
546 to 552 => 256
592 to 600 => 236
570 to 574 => 149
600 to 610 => 236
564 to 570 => 159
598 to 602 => 236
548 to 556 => 258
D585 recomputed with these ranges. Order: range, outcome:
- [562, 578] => 122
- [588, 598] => 235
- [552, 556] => 257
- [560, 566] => 200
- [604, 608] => 236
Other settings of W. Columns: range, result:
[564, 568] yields 155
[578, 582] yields 250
